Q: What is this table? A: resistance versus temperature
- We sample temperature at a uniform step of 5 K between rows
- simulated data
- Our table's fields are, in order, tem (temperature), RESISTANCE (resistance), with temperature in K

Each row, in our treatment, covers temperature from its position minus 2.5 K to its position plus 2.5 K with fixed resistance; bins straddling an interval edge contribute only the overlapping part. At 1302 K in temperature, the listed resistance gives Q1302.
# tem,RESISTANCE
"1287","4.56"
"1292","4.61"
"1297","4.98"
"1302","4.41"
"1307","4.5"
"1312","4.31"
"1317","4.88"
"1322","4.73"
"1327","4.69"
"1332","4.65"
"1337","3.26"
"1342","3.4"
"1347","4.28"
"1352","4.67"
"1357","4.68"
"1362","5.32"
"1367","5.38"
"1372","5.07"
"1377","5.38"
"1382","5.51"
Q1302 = 4.41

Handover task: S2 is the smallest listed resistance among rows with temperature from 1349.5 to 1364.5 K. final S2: 4.67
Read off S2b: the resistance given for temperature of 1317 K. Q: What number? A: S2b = 4.88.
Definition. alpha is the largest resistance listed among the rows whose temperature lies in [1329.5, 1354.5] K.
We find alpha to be 4.67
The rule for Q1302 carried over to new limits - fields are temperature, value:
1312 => 4.31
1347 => 4.28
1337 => 3.26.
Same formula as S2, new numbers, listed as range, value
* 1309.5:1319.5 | 4.31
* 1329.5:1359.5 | 3.26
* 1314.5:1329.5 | 4.69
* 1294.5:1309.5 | 4.41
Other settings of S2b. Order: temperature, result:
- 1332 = 4.65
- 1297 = 4.98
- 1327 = 4.69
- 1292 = 4.61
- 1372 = 5.07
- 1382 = 5.51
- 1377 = 5.38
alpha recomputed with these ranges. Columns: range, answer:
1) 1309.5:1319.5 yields 4.88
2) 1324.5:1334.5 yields 4.69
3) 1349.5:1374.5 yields 5.38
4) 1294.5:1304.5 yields 4.98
